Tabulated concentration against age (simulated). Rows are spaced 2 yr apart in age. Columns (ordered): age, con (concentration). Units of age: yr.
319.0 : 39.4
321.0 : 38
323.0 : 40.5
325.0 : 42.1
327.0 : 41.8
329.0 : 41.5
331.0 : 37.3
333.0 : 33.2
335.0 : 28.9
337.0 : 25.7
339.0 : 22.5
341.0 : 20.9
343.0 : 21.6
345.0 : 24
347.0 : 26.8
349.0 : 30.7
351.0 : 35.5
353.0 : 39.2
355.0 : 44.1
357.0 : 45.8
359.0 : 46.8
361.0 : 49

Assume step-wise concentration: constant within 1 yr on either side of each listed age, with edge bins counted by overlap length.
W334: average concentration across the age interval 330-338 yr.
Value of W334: 31.3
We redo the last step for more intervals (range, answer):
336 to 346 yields 22.9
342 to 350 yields 25.8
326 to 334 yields 38.5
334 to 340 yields 25.7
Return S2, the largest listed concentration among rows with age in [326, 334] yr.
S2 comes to 41.8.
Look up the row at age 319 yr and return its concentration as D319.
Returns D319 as 39.4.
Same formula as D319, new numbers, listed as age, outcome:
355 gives 44.1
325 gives 42.1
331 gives 37.3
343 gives 21.6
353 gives 39.2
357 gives 45.8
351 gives 35.5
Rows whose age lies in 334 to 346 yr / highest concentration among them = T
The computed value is 28.9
